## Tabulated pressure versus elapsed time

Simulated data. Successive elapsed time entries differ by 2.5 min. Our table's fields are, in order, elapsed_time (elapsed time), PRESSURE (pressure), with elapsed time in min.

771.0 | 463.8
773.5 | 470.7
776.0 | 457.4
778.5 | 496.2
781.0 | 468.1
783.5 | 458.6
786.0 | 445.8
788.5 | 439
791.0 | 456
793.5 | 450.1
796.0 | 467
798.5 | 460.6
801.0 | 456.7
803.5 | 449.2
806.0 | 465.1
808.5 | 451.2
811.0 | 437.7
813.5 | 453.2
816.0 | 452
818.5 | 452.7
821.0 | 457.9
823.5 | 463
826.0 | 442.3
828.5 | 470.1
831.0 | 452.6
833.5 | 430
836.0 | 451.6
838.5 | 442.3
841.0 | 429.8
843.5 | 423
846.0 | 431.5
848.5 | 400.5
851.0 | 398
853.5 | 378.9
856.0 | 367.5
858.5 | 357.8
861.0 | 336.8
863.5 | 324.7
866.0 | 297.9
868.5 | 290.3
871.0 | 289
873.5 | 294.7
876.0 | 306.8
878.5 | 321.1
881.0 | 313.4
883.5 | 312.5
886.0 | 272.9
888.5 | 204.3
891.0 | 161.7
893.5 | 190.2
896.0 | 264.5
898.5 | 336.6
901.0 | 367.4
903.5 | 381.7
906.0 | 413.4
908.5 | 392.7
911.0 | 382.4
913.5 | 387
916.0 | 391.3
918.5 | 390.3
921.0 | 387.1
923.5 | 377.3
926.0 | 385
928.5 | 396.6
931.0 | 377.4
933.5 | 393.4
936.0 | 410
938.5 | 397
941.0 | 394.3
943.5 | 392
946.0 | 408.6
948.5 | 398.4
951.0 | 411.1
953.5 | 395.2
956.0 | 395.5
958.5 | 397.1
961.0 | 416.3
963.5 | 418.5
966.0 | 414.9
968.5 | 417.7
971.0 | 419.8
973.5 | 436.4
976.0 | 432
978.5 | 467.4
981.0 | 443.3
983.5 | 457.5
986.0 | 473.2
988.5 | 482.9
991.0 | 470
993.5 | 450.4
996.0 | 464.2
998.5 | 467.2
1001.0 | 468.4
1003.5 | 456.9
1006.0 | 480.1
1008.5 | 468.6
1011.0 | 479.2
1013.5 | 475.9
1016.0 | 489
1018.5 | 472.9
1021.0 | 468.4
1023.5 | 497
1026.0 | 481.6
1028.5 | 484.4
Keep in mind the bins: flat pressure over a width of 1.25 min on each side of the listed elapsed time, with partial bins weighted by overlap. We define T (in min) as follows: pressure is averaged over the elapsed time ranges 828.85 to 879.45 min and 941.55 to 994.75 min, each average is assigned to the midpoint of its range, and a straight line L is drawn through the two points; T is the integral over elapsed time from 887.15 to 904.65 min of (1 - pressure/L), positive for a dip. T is 5.4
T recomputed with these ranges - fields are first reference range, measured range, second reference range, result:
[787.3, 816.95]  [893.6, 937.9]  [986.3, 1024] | 8.60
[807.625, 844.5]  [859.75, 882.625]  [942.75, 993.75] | 6.89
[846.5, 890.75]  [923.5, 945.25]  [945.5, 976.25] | -0.41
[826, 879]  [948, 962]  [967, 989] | 1.02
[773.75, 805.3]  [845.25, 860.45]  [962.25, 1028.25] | 2.46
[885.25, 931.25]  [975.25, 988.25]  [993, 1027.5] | -0.64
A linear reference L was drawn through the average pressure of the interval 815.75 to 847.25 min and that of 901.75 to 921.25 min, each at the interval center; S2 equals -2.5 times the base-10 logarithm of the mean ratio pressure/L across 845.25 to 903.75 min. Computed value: 0.306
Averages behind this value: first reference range 446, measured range 315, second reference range 390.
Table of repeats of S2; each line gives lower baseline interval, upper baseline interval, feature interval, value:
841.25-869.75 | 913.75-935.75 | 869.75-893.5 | 0.352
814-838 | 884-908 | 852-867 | 0.092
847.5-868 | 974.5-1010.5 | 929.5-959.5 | 0.071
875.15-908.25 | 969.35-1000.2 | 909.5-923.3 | -0.140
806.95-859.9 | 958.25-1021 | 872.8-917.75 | 0.355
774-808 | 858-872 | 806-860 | -0.147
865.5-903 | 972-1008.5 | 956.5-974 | 0.009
